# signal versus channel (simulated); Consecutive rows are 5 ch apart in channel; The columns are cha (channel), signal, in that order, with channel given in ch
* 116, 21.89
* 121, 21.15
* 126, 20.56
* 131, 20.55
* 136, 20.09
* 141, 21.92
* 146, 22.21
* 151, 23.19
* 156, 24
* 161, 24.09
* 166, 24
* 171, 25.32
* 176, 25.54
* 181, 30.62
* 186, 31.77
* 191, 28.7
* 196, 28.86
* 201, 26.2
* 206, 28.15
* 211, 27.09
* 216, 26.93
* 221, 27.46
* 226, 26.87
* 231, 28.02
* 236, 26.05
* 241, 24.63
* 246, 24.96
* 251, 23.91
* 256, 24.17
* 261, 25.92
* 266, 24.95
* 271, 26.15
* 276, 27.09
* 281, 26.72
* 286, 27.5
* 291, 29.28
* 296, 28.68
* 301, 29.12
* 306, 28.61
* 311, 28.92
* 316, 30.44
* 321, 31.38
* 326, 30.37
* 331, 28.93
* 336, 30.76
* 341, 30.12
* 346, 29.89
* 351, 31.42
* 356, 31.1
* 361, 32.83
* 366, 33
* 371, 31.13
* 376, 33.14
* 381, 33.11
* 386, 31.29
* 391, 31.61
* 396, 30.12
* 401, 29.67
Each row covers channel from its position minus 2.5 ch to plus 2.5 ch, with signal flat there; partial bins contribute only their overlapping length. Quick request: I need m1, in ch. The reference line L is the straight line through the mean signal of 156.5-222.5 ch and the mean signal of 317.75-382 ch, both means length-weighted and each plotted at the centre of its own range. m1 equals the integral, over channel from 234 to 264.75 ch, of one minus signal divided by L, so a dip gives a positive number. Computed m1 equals 4.1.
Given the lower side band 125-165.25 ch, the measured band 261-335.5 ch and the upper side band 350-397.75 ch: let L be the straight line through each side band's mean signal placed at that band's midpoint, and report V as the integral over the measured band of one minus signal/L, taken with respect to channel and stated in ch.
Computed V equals 0.8 ch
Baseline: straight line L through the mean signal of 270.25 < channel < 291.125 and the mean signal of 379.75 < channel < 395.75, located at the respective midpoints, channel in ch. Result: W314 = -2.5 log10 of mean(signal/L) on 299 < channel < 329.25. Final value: -0.044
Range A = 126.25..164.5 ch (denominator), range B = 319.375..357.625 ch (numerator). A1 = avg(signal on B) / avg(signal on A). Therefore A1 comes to 1.4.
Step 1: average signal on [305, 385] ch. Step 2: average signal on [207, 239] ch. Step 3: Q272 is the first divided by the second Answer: 1.14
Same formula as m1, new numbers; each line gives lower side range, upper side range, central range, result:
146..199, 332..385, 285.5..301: 0.54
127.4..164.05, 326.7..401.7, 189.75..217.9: -3.41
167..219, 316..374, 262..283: 2.33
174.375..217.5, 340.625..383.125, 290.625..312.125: 1.16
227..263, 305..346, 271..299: -0.02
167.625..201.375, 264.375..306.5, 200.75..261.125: 3.68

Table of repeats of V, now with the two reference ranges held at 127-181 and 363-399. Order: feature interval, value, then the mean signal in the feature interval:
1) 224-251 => 0.6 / 25.9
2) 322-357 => -0.1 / 30.4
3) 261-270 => 0.7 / 25.4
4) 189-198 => -1.4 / 28.8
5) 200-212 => -0.9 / 27.3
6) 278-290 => 0.4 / 27.4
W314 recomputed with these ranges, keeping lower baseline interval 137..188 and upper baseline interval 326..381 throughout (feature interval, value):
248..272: 0.134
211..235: -0.008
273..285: 0.074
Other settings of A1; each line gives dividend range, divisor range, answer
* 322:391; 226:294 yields 1.20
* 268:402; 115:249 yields 1.19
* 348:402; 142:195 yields 1.22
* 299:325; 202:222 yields 1.09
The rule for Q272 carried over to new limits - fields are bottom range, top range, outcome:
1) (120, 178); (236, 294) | 1.14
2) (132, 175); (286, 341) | 1.28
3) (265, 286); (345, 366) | 1.19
